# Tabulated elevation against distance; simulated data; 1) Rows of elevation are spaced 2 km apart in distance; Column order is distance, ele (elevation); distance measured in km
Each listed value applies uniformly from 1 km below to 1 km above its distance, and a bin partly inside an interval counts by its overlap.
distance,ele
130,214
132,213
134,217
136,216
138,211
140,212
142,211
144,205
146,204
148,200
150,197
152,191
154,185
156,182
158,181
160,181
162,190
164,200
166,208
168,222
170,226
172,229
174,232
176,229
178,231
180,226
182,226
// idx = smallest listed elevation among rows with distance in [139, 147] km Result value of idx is 204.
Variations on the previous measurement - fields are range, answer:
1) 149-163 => 181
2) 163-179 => 200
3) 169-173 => 226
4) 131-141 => 211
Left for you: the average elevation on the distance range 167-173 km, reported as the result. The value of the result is 226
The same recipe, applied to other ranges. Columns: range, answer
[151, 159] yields 185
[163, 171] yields 214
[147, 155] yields 193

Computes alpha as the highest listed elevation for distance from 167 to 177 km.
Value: 232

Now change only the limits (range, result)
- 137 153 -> 212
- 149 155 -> 197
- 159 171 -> 226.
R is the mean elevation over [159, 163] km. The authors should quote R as 186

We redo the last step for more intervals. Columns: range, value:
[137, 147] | 209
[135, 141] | 213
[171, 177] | 230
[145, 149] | 202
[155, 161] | 181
